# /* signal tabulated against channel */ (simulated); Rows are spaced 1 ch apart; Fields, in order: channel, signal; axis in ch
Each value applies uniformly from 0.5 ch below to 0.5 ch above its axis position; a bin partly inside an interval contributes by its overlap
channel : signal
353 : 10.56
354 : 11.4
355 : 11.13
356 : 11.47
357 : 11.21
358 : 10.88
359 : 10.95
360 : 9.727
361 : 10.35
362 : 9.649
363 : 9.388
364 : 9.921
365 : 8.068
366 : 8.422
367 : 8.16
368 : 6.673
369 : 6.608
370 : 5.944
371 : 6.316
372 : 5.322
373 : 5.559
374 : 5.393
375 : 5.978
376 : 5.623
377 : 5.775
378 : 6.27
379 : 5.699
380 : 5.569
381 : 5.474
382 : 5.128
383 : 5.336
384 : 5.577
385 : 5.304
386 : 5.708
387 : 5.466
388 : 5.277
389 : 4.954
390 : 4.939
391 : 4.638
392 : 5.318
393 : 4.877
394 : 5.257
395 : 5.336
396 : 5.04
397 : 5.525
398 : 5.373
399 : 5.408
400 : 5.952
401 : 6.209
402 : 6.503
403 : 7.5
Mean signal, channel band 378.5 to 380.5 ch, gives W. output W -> 5.63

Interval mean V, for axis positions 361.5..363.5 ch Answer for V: 9.52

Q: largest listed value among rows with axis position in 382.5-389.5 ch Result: 5.708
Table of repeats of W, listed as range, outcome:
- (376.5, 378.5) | 6.02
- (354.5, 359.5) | 11.1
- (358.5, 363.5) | 10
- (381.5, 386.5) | 5.41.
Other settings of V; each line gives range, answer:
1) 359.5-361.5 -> 10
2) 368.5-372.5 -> 6.05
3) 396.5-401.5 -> 5.69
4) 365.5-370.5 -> 7.16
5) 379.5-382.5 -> 5.39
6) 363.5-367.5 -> 8.64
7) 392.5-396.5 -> 5.13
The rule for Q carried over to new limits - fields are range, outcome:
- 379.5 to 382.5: 5.569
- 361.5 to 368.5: 9.921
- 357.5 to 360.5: 10.95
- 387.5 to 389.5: 5.277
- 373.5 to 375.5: 5.978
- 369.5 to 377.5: 6.316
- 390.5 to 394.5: 5.318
